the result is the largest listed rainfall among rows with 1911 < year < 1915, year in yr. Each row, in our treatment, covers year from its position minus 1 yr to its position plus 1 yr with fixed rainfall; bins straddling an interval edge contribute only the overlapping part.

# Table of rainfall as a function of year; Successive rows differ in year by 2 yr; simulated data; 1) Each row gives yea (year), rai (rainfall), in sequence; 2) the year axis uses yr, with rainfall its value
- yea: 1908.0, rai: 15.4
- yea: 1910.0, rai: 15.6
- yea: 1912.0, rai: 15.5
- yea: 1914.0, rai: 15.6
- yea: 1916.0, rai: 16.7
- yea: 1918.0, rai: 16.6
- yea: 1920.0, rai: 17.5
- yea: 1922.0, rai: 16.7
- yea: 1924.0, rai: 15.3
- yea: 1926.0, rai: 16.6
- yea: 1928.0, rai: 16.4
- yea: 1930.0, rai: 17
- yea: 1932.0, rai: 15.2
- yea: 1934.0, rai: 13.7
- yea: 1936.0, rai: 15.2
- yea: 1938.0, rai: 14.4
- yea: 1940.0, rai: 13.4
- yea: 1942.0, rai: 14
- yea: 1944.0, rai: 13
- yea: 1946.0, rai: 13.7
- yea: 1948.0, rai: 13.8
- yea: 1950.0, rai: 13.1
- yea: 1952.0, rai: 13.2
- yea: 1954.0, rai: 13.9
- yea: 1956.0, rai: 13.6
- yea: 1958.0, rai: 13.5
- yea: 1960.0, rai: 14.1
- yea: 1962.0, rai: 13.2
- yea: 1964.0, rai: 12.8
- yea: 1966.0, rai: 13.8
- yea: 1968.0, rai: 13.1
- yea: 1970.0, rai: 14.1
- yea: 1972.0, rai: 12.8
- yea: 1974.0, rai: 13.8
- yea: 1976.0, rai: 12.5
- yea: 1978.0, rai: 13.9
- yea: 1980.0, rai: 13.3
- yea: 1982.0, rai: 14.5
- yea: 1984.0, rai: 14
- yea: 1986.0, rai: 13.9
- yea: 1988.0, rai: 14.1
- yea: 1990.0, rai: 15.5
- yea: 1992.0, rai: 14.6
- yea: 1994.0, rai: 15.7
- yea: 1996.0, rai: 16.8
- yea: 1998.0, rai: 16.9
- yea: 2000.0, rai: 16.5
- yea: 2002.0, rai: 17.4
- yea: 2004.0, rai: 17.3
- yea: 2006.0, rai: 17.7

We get 15.6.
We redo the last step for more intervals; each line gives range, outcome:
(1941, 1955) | 14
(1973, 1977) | 13.8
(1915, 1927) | 17.5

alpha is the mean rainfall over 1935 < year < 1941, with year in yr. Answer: 14.3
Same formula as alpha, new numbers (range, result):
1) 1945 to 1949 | 13.8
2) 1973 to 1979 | 13.4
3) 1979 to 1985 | 13.9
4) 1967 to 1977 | 13.3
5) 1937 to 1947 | 13.7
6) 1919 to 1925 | 16.5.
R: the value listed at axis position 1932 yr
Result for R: 15.2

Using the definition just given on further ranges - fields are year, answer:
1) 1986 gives 13.9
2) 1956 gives 13.6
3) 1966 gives 13.8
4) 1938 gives 14.4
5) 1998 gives 16.9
